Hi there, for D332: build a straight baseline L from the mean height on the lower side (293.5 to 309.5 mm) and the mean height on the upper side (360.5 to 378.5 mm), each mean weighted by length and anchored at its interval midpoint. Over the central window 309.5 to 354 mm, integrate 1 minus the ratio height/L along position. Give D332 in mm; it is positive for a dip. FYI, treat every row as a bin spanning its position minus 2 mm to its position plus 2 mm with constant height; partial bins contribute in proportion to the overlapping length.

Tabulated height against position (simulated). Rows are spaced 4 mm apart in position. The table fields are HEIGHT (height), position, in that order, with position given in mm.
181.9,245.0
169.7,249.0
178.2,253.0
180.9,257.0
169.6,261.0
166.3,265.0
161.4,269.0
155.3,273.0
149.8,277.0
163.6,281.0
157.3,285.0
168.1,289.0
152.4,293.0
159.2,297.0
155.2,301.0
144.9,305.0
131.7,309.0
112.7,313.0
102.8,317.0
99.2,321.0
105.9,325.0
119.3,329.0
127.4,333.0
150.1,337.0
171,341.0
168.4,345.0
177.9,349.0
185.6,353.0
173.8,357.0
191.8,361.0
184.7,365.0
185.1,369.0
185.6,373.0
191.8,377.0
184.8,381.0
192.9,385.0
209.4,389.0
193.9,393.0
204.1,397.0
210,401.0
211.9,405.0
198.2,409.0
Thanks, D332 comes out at 8.1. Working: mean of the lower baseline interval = 150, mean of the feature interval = 137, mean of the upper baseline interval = 187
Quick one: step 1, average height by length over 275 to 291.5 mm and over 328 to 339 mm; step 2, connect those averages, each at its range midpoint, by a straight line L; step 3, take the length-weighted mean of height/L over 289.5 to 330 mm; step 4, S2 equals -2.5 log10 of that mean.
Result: 0.13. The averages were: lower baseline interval 159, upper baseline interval 133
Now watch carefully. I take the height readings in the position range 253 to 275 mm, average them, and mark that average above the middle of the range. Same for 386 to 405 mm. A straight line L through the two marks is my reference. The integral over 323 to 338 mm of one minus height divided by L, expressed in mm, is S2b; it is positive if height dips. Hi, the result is 5.0 mm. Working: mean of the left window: 168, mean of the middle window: 124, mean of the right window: 205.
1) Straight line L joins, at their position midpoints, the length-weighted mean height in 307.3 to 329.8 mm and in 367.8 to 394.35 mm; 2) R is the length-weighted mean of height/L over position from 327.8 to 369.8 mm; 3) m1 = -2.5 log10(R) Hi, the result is -0.11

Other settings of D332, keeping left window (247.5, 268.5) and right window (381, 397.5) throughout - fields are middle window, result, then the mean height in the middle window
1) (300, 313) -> 3.10 mm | 138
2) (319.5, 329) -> 4.05 mm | 106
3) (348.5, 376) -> 1.21 mm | 184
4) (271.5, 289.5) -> 1.88 mm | 158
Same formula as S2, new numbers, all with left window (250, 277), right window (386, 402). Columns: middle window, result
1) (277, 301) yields 0.101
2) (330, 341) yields 0.294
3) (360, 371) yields 0.049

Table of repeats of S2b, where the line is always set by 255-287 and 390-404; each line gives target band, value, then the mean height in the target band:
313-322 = 3.75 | 104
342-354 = 0.76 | 176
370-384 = 0.69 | 188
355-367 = 0.55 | 183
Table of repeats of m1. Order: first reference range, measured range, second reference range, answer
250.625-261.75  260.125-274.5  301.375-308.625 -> 0.043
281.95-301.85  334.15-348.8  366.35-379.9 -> 0.086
